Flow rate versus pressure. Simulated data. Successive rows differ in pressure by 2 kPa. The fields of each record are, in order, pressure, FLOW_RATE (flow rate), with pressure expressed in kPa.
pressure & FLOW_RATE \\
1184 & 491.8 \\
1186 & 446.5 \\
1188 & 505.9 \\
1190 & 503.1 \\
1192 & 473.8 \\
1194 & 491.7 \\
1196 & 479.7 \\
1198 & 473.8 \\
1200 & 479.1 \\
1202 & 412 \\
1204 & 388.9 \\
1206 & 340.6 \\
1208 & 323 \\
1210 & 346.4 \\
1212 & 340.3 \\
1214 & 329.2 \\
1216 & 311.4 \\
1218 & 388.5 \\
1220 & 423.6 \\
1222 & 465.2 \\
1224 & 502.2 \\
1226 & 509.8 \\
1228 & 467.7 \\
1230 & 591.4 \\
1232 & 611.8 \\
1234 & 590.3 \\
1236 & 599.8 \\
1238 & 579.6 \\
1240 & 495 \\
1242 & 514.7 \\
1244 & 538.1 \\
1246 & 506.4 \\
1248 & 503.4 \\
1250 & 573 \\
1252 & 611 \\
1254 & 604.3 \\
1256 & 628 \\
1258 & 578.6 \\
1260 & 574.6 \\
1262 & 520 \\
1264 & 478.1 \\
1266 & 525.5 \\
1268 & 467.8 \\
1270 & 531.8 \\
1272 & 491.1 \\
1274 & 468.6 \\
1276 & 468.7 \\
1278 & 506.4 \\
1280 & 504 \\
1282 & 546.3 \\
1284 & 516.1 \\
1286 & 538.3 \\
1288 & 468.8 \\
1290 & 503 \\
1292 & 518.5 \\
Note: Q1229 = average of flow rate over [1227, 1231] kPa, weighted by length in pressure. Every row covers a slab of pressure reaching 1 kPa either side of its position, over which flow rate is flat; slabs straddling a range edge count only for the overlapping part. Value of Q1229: 530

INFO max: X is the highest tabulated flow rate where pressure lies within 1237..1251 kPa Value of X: 579.6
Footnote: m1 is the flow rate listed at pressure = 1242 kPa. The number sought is 514.7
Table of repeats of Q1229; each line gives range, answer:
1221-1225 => 484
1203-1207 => 365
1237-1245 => 532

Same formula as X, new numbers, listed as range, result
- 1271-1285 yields 546.3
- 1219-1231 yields 591.4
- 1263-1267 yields 525.5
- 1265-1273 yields 531.8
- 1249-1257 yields 628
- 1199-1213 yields 479.1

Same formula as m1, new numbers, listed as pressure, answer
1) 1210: 346.4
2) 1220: 423.6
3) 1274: 468.6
